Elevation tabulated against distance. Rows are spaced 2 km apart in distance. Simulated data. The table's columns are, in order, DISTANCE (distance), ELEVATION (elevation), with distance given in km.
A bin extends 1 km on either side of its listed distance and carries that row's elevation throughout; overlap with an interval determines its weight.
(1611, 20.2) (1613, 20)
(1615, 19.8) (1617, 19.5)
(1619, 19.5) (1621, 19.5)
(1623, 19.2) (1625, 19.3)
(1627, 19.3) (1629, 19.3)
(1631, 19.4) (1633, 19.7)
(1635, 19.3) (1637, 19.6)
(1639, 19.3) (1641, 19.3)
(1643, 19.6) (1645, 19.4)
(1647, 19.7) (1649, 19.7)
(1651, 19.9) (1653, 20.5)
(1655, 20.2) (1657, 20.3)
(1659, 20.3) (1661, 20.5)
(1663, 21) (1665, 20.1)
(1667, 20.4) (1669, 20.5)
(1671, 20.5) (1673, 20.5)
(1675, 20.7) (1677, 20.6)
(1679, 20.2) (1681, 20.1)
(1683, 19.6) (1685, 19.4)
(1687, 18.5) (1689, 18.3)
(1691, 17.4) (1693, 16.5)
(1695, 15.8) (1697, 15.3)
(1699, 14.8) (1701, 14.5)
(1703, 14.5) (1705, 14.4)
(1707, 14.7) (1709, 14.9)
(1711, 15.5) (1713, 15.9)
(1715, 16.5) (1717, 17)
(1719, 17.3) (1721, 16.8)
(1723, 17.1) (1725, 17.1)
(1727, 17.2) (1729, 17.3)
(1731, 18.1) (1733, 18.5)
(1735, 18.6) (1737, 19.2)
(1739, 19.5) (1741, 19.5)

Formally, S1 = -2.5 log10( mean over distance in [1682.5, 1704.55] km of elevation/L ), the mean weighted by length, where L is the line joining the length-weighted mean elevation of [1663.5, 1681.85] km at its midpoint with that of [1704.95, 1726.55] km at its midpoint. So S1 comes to 0.110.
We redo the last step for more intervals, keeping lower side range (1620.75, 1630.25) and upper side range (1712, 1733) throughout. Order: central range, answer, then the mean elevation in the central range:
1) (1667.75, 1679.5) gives -0.13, 20.5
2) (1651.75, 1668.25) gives -0.11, 20.4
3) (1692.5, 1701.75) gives 0.15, 15.3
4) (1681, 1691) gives -0.06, 18.9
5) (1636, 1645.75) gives -0.03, 19.4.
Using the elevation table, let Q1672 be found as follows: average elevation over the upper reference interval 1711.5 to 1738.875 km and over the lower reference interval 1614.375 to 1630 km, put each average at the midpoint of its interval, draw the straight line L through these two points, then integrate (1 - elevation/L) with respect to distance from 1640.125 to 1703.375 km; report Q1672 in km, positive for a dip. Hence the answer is -1.9 km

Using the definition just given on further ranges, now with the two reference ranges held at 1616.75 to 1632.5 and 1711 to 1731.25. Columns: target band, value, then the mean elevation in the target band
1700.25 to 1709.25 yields 1.4 km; 14.6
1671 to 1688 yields -1.9 km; 20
